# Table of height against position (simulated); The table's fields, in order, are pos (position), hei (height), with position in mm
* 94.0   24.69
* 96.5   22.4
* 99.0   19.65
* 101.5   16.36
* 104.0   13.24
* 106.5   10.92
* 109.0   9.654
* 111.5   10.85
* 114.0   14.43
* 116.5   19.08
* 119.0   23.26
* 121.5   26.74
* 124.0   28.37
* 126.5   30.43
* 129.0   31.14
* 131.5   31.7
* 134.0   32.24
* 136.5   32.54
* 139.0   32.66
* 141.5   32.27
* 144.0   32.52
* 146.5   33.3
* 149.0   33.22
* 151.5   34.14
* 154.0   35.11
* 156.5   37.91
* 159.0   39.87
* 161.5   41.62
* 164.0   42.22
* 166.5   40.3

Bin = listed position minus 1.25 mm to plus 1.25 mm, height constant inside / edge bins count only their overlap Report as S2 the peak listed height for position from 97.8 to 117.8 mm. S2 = 19.65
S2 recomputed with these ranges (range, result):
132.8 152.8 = 34.14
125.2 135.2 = 32.24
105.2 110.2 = 10.92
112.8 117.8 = 19.08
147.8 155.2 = 35.11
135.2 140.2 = 32.66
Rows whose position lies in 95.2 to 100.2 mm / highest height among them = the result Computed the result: 22.4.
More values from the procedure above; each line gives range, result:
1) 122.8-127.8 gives 30.43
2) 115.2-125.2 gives 28.37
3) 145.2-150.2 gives 33.3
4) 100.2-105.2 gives 16.36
